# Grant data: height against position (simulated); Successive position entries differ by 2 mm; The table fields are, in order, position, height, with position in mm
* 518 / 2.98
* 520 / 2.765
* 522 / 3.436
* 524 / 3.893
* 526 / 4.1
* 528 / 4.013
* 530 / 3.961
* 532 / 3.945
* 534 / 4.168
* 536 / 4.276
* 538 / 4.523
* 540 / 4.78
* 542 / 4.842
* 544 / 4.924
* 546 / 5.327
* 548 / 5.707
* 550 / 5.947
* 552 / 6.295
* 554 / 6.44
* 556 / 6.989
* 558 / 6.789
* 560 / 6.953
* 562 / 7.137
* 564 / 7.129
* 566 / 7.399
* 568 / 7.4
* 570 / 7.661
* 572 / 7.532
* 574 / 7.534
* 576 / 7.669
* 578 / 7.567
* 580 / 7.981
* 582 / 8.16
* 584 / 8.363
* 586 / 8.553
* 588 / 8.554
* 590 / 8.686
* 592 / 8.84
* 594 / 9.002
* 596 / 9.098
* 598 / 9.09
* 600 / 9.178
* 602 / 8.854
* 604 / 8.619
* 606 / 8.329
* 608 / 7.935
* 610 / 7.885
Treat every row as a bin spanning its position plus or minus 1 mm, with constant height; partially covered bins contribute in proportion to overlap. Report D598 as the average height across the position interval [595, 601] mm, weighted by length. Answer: 9.12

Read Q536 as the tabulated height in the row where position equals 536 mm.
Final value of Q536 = 4.276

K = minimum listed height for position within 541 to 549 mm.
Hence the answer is 4.842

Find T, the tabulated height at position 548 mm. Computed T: 5.707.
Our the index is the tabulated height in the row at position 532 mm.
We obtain 3.945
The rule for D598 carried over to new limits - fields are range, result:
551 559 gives 6.63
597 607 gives 8.81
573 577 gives 7.6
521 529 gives 3.86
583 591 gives 8.54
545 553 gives 5.82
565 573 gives 7.5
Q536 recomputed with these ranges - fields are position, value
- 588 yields 8.554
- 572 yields 7.532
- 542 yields 4.842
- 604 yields 8.619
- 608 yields 7.935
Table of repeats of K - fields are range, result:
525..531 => 3.961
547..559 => 5.707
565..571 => 7.399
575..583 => 7.567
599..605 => 8.619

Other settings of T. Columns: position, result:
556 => 6.989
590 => 8.686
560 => 6.953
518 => 2.98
